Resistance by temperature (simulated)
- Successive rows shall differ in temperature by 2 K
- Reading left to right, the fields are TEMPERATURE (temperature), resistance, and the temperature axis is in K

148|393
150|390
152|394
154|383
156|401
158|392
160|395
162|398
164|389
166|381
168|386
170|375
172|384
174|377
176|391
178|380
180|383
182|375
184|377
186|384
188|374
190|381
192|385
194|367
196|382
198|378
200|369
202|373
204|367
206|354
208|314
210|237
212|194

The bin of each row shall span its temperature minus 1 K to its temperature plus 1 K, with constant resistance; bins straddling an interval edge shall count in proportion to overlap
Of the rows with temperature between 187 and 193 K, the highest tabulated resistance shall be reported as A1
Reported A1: 385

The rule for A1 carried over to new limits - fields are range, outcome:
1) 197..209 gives 378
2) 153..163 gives 401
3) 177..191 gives 384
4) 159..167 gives 398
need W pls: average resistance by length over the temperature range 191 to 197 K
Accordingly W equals 378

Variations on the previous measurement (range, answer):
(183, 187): 380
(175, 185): 381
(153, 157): 392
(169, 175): 379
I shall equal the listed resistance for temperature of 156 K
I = 401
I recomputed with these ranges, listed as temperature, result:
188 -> 374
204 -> 367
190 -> 381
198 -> 378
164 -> 389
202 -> 373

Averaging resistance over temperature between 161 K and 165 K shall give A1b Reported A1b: 394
